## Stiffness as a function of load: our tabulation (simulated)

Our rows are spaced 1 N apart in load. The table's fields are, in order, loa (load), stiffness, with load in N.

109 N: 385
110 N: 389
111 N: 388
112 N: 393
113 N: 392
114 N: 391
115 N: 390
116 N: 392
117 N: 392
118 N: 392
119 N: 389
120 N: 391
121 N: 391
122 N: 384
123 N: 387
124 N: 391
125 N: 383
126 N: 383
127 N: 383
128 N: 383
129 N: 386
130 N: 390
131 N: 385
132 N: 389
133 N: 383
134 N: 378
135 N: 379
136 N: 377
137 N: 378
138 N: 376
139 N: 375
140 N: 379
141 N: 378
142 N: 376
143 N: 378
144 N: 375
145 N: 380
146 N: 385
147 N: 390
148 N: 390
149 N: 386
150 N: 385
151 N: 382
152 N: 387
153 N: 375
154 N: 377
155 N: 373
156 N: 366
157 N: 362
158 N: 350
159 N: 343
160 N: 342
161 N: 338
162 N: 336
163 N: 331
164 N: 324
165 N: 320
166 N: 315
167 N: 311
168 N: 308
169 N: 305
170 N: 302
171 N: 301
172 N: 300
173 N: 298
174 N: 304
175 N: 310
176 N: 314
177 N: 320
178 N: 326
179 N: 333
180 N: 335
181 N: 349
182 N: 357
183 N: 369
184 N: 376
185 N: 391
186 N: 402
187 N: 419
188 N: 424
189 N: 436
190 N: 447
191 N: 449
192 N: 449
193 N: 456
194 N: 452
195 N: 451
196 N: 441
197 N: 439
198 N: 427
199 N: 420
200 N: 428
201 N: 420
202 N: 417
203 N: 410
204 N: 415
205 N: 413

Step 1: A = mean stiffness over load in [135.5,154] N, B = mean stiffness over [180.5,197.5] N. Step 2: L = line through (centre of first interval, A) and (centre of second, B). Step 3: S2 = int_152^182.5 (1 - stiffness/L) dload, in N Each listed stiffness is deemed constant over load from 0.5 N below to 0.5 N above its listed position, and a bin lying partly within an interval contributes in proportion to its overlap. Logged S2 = 5.15 N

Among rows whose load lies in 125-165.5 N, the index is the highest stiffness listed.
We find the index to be 390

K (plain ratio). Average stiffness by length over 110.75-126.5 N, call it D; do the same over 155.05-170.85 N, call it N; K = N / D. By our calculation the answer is 0.8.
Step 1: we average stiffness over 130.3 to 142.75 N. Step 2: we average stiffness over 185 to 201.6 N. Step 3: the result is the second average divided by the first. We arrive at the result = 1.1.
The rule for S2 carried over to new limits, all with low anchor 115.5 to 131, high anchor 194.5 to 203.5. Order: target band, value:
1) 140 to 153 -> 0.58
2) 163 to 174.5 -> 2.87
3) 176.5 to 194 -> 1.20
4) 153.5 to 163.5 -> 1.34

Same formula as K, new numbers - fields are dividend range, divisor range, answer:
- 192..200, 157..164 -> 1.29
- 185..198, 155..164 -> 1.26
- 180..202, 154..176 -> 1.28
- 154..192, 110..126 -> 0.90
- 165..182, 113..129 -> 0.81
